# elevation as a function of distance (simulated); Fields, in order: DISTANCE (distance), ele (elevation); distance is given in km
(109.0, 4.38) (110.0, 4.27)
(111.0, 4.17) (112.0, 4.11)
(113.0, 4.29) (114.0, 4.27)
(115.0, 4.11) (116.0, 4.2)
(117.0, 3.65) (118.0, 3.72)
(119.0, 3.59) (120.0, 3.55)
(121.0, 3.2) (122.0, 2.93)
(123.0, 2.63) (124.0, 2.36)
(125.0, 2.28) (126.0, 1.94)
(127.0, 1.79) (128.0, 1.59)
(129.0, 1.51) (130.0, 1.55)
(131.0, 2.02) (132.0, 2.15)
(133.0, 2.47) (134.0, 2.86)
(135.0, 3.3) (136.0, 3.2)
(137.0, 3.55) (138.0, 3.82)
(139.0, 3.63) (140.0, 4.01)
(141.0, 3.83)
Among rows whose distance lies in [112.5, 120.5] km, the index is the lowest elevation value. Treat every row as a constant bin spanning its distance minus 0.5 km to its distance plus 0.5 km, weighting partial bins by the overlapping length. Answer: 3.55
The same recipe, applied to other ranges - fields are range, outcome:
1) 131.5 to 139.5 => 2.15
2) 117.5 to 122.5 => 2.93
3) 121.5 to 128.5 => 1.59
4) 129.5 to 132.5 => 1.55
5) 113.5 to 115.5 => 4.11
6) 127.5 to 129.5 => 1.51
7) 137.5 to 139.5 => 3.63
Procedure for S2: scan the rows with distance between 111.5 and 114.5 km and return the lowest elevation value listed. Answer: 4.11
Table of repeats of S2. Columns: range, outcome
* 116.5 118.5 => 3.65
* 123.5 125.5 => 2.28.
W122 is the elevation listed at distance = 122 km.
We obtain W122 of 2.93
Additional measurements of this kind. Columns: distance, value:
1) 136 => 3.2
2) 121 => 3.2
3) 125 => 2.28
